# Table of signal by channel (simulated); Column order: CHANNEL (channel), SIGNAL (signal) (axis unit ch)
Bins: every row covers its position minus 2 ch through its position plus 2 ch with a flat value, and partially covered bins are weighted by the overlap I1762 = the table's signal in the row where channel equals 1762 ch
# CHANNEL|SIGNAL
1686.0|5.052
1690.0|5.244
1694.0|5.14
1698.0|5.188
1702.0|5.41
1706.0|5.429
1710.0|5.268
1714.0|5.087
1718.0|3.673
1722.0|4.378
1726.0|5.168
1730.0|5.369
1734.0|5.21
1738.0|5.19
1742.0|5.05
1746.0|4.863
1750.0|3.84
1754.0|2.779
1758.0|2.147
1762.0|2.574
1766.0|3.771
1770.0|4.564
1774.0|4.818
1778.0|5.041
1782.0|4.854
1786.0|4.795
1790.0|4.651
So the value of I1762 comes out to 2.574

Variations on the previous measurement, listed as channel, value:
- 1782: 4.854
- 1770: 4.564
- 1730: 5.369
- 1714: 5.087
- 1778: 5.041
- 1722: 4.378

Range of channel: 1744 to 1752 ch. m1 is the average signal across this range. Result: 4.35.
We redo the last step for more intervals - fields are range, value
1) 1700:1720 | 4.97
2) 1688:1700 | 5.19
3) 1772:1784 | 4.9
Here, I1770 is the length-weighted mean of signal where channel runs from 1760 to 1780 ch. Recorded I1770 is 4.15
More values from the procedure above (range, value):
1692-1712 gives 5.29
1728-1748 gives 5.14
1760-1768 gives 3.17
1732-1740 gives 5.2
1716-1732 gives 4.65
